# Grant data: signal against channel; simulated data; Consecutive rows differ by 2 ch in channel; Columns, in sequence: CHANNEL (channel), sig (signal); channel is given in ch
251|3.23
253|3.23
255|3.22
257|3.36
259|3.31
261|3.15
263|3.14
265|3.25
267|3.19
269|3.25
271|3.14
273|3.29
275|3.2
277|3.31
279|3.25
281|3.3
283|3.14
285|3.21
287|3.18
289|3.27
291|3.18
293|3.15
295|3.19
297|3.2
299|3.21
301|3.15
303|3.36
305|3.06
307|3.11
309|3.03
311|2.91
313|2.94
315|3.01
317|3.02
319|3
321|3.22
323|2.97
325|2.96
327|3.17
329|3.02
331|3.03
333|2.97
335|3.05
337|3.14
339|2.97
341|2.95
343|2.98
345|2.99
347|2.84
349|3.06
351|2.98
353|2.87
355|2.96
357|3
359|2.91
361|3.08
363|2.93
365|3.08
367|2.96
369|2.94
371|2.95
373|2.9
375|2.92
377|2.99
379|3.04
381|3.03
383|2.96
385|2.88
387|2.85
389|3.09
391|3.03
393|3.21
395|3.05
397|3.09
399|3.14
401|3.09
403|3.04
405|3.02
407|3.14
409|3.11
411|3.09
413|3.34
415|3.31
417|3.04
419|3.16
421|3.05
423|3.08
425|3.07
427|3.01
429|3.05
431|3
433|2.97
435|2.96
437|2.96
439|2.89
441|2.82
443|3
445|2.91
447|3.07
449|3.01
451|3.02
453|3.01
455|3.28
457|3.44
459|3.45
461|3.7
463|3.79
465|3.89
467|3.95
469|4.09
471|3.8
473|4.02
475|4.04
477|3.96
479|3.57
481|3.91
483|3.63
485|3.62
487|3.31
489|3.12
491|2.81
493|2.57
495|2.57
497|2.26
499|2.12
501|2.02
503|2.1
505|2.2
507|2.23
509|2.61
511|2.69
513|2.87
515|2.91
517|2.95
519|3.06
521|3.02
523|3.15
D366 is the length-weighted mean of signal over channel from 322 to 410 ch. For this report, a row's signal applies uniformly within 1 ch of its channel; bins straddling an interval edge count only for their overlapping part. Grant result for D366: 3.01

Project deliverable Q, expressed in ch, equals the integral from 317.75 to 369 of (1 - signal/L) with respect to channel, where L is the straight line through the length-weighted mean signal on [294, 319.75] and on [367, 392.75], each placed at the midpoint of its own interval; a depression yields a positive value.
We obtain 0.5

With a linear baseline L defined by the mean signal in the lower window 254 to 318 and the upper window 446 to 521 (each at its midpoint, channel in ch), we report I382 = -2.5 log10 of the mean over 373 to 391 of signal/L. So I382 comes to 0.07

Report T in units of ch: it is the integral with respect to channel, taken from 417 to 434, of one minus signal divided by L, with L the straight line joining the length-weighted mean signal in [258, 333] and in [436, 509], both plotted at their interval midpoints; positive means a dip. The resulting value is 0.6 ch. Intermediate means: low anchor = 3.15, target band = 3.05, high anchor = 3.16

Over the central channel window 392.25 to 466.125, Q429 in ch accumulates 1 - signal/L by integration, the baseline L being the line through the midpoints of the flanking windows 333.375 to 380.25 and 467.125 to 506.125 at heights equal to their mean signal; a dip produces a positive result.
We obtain -1.54 ch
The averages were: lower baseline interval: 2.98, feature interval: 3.14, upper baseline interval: 3.16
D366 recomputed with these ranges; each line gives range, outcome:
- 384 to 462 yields 3.09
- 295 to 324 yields 3.09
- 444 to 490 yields 3.55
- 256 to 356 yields 3.11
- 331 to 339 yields 3.04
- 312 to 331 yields 3.03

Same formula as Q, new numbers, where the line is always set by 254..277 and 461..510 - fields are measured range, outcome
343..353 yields 0.8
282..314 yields 0.8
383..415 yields 1.2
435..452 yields 1.2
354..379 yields 1.9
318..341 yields 1.3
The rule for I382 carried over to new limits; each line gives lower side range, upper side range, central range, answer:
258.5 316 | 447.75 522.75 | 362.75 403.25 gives 0.054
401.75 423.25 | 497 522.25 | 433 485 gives -0.207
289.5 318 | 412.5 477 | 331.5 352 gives 0.059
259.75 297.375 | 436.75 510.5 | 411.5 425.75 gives 0.007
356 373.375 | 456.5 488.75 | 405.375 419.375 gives 0.052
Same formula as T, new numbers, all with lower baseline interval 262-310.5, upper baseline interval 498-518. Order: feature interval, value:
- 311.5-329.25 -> 0.3 ch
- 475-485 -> -4.8 ch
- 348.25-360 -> 0.0 ch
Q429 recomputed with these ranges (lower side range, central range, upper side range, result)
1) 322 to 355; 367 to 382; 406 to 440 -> 0.31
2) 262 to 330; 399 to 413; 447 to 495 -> 1.08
